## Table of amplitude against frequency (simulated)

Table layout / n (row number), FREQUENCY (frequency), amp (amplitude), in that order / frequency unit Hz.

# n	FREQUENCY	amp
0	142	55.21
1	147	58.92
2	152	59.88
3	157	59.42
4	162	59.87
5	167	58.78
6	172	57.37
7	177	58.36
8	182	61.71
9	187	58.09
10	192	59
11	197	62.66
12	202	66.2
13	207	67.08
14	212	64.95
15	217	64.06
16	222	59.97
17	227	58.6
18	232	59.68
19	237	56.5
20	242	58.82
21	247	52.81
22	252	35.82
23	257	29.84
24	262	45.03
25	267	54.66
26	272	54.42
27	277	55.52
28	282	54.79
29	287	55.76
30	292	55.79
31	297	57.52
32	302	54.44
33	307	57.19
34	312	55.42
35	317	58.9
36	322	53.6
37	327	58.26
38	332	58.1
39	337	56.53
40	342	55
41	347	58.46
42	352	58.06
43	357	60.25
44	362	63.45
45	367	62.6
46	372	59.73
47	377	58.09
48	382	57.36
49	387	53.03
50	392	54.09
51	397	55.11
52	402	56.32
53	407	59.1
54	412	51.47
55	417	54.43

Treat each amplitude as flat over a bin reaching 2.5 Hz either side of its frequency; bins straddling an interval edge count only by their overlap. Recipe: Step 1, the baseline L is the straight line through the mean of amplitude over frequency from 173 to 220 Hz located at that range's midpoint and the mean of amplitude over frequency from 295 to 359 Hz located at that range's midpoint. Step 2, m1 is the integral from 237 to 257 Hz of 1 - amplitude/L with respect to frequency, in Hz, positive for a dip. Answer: 4.2 Hz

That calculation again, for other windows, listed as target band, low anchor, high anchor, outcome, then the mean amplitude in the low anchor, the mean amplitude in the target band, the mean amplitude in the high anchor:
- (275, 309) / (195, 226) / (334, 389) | 2.9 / 63.9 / 55.8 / 58.5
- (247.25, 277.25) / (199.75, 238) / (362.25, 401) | 7.5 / 62.3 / 45.7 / 57.5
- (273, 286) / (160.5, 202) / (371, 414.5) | 0.6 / 59.9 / 55.1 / 55.9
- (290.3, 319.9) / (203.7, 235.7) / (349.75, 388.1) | 2.0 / 62.3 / 56.5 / 59.3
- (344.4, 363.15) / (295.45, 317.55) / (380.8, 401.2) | -1.4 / 56.5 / 59.8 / 54.9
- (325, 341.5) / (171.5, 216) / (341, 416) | 0.4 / 62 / 57.3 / 57.5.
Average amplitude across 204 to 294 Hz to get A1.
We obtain 54.7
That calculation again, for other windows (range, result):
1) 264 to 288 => 54.8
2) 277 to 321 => 56.1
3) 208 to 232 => 62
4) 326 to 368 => 58.9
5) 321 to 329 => 56.2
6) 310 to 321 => 56.8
